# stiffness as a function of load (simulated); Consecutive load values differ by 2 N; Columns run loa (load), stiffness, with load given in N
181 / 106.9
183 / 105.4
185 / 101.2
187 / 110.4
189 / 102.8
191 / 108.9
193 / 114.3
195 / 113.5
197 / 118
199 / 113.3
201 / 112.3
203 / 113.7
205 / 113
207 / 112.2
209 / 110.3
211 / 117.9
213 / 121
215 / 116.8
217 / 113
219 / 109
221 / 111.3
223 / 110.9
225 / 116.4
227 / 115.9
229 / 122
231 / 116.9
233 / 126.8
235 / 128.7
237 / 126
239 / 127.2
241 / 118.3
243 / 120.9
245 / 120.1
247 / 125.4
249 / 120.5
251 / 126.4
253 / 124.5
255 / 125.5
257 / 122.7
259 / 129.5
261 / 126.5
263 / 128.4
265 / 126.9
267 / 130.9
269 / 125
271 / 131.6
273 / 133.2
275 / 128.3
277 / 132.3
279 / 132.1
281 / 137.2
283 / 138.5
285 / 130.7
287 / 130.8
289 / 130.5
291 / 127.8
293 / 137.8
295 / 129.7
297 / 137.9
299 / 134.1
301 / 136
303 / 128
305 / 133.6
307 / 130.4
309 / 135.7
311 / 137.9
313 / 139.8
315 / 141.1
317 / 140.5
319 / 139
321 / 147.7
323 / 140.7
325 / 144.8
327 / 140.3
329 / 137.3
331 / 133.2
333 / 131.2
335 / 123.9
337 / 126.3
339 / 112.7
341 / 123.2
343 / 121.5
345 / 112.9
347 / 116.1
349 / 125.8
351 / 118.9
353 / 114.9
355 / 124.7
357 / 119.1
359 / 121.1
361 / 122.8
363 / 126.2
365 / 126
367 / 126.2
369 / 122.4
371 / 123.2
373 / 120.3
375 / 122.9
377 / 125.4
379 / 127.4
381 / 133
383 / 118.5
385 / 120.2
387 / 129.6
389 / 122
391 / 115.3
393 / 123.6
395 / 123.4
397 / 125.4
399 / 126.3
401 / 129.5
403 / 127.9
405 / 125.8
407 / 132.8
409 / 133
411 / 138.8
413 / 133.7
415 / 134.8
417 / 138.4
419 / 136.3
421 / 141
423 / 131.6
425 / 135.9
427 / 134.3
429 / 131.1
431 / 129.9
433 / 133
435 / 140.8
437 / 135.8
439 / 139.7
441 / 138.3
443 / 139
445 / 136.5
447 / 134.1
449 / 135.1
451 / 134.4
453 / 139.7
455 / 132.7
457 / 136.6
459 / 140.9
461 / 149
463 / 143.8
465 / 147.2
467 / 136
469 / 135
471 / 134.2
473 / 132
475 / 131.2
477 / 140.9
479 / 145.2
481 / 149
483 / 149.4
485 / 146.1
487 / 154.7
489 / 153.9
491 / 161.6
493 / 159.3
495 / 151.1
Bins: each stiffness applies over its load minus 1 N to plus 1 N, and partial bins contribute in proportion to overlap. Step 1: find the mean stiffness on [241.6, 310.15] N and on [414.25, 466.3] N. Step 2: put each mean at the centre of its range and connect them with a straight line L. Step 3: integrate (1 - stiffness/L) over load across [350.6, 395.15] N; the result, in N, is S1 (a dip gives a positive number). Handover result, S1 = 3.7 N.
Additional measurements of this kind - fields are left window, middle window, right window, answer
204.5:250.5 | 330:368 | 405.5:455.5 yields 1.8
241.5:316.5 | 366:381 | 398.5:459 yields 1.0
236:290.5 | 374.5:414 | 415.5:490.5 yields 2.6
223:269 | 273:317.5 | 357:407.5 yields -3.6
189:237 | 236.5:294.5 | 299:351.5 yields -2.4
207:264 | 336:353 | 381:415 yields 0.7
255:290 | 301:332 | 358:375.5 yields -2.7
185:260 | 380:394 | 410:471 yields 1.0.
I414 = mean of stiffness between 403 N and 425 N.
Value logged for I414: 134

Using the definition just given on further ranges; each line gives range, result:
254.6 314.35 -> 132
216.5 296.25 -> 126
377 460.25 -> 132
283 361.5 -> 130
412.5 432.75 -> 135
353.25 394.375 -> 123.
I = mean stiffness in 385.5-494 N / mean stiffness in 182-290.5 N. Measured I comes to 1.13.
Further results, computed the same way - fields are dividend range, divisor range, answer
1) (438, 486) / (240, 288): 1.09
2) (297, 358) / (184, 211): 1.17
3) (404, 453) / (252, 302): 1.03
